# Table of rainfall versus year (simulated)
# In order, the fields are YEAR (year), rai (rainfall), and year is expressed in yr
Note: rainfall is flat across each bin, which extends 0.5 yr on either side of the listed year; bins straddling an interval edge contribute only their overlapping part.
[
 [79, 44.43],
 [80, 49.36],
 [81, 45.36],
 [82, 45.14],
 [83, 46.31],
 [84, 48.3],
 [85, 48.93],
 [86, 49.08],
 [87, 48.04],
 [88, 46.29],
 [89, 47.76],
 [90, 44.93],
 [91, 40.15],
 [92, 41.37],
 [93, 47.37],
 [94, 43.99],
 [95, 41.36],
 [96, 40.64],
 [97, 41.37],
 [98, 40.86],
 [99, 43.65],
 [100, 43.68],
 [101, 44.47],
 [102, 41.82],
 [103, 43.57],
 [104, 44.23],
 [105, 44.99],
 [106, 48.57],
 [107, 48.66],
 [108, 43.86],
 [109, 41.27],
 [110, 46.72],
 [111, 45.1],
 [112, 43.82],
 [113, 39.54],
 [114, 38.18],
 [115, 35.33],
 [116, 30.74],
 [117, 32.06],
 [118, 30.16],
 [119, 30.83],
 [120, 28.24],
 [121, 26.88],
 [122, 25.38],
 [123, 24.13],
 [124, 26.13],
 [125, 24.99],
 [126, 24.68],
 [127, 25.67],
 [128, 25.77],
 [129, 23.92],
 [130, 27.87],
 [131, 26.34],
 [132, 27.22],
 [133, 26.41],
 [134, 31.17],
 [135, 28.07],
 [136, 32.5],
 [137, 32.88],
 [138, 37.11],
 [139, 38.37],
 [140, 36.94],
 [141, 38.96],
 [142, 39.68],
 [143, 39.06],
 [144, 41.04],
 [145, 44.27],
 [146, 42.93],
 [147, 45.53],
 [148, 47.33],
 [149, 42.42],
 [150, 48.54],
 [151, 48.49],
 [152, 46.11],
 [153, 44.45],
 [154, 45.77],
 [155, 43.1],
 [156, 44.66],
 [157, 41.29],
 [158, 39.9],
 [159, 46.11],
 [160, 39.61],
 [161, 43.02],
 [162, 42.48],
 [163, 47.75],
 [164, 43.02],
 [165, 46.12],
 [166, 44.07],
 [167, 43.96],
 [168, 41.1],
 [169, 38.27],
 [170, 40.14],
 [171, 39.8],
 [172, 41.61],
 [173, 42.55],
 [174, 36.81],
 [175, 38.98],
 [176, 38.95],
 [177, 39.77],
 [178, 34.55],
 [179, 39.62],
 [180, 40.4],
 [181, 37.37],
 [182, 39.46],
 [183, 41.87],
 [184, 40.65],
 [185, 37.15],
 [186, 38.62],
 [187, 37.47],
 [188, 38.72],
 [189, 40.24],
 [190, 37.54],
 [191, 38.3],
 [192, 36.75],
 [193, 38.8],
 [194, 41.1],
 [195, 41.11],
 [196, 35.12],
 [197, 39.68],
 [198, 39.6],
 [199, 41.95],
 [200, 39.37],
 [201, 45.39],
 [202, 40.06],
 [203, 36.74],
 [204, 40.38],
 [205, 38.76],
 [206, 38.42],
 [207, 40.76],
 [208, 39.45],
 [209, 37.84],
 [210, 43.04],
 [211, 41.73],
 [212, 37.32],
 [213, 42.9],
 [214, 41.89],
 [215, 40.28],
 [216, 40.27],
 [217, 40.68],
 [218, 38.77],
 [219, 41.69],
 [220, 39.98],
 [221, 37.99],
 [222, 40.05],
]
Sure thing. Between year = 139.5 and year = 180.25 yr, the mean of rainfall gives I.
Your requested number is 42.2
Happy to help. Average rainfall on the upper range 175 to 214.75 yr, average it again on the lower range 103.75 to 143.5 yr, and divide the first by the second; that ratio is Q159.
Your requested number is 1.16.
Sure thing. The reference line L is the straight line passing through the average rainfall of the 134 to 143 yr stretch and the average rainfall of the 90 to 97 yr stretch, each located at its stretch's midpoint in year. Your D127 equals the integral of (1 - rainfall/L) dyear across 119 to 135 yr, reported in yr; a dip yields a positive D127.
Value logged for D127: 4.6 yr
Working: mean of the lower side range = 42.6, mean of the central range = 26.5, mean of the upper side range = 35.5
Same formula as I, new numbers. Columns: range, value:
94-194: 38.6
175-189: 38.9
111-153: 34.5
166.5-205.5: 39.5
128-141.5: 31.2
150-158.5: 44.5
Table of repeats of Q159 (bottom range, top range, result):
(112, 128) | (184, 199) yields 1.30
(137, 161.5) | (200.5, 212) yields 0.94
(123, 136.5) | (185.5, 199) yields 1.44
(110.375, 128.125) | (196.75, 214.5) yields 1.29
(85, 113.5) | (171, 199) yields 0.88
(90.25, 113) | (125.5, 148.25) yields 0.78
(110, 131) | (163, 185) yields 1.32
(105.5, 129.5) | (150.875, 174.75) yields 1.27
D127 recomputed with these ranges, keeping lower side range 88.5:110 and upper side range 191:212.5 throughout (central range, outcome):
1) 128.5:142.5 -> 3.43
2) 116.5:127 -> 3.83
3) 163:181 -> 0.08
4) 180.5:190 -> 0.32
